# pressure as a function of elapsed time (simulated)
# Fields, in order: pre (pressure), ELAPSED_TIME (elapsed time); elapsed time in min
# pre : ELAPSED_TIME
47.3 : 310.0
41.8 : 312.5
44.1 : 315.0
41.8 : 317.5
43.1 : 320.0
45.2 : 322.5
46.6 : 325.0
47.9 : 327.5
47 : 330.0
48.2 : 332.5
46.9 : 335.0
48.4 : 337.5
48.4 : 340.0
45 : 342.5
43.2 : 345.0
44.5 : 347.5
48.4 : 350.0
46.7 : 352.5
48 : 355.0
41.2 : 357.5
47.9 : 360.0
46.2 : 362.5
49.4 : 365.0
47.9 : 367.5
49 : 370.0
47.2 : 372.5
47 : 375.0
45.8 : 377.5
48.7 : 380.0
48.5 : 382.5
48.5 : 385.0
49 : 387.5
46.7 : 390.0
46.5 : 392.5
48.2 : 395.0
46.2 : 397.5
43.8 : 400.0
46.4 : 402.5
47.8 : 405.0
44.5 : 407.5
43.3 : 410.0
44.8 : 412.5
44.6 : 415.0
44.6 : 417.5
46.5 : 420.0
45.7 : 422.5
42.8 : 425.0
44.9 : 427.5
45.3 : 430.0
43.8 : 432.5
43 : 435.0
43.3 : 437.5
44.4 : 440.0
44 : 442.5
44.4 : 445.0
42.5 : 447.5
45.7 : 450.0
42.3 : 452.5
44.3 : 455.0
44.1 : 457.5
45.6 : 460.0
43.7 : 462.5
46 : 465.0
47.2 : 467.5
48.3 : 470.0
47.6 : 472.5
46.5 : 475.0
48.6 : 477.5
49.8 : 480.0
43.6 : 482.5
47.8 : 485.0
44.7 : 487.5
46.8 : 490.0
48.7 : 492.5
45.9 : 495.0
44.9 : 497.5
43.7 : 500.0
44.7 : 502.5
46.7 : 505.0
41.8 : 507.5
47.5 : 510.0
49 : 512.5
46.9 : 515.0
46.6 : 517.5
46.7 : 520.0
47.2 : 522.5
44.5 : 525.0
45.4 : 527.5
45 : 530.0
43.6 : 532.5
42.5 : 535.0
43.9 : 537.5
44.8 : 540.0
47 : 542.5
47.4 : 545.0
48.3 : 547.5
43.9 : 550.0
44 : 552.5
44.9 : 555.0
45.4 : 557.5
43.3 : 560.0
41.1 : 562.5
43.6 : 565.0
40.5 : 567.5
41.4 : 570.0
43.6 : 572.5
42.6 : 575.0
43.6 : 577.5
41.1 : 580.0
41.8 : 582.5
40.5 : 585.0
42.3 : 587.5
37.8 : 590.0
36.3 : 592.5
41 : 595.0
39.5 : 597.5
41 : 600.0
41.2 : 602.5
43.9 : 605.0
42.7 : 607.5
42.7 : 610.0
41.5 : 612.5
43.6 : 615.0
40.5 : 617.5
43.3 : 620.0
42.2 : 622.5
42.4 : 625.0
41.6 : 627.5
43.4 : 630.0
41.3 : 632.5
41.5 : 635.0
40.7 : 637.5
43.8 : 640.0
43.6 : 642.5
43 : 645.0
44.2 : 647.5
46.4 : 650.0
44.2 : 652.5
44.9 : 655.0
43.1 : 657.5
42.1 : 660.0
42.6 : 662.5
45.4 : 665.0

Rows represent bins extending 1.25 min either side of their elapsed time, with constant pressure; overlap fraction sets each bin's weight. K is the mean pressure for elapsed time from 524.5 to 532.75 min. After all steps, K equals 44.8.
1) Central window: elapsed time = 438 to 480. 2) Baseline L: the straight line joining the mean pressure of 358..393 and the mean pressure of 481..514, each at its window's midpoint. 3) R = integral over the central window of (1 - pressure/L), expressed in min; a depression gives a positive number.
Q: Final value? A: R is 0.9 min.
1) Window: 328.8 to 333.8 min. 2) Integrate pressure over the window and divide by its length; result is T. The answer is 47.6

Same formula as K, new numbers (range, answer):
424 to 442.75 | 43.9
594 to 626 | 42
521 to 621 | 43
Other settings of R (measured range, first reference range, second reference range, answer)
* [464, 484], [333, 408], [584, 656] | -1.0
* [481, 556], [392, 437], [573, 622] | -4.5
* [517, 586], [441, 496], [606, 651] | 0.2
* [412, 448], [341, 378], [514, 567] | 1.2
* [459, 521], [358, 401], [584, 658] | -1.9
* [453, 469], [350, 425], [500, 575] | 0.2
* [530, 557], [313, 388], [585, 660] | -1.0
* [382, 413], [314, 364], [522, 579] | -0.7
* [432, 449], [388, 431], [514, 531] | 0.7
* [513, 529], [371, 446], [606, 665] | -0.7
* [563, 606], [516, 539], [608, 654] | 2.5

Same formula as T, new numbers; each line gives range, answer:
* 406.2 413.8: 44.2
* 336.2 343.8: 47.2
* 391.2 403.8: 46.2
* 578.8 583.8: 41.4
